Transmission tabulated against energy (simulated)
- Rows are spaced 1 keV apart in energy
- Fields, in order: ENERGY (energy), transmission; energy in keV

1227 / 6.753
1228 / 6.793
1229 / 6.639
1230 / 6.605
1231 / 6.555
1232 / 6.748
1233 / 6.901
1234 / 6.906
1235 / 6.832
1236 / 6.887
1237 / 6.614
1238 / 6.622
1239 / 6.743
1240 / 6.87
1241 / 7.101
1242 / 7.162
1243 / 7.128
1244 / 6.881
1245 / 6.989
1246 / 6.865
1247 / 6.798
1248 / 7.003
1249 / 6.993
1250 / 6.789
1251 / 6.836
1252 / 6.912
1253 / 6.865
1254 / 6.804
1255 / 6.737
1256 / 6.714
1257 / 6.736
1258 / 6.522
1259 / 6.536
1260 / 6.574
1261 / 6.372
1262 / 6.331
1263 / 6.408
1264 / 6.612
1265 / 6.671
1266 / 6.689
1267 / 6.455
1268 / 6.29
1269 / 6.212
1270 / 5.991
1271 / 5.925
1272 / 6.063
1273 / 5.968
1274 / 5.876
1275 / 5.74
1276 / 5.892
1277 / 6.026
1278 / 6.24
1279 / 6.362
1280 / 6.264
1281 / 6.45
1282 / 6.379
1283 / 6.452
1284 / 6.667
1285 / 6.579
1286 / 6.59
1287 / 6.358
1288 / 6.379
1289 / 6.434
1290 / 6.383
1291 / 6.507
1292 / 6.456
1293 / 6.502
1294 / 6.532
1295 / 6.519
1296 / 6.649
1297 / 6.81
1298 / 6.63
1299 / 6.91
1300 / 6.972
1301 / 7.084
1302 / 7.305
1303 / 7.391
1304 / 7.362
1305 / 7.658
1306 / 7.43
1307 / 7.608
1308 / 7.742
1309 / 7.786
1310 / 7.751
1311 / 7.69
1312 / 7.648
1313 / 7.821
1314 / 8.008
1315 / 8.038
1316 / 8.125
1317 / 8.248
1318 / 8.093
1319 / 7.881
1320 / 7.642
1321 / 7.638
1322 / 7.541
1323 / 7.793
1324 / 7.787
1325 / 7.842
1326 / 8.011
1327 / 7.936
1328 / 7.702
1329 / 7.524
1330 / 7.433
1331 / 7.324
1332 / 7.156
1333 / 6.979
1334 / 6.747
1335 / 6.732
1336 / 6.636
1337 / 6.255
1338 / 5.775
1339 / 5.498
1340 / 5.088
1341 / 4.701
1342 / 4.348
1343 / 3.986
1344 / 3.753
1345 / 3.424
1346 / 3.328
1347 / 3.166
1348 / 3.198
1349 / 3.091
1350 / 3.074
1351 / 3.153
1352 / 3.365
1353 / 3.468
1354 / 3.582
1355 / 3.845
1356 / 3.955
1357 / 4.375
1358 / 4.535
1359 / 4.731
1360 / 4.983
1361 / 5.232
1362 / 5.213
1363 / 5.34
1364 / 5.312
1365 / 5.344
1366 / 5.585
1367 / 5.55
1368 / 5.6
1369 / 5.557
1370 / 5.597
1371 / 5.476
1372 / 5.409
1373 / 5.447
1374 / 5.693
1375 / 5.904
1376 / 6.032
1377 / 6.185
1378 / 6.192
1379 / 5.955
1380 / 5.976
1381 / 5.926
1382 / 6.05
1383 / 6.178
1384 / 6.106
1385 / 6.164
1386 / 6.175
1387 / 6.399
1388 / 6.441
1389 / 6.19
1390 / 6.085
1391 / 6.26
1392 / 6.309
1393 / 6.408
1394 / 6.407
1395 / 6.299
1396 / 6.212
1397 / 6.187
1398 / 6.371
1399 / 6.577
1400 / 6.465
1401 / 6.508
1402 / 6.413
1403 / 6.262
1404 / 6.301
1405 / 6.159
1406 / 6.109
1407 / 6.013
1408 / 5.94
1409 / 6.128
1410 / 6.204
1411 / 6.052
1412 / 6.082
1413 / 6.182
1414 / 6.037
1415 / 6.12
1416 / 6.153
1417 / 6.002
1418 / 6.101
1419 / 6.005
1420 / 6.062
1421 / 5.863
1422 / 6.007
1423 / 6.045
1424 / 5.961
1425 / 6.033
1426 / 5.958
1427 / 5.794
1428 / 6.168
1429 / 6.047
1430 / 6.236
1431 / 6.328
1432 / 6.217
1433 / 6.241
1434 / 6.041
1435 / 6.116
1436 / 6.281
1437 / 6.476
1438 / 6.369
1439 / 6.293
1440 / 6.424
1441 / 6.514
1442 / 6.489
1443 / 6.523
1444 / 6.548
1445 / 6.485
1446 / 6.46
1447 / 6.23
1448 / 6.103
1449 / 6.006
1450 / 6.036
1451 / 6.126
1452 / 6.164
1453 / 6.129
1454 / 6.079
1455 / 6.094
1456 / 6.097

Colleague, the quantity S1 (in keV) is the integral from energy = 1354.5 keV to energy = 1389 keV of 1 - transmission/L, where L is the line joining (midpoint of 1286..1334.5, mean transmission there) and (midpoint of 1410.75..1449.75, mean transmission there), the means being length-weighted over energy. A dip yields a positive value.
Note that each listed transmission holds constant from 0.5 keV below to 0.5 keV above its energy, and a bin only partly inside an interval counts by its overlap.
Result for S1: 6.0 keV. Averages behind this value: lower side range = 7.32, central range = 5.55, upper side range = 6.18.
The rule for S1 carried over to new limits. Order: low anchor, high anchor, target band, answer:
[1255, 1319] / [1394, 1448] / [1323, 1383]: 9.9 keV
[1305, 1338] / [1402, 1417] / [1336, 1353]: 7.2 keV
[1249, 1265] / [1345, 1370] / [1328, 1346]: -3.6 keV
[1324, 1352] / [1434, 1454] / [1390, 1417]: -1.0 keV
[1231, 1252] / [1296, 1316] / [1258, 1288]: 3.5 keV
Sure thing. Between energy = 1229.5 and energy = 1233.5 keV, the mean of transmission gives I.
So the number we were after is 6.7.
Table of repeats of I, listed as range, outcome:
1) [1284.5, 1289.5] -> 6.47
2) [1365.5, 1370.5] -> 5.58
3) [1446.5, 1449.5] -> 6.11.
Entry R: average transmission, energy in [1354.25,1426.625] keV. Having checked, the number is 5.87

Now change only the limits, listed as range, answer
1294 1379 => 6.11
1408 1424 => 6.06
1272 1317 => 6.87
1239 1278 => 6.56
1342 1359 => 3.64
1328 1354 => 5.03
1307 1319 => 7.89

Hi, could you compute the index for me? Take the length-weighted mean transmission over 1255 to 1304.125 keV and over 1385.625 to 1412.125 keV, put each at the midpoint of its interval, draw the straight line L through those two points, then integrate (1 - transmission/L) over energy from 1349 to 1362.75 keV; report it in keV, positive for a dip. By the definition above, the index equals 4.9 keV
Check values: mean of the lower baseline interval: 6.48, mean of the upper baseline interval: 6.26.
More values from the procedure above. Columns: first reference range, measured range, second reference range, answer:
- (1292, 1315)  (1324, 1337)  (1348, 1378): -2.4 keV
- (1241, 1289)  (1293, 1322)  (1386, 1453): -4.6 keV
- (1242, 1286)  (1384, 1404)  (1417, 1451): -0.2 keV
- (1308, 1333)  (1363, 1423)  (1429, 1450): 7.2 keV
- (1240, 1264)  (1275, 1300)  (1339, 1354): -3.7 keV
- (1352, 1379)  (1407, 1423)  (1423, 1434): -0.5 keV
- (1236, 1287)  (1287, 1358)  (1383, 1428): 0.9 keV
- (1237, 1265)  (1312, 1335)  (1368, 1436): -4.4 keV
